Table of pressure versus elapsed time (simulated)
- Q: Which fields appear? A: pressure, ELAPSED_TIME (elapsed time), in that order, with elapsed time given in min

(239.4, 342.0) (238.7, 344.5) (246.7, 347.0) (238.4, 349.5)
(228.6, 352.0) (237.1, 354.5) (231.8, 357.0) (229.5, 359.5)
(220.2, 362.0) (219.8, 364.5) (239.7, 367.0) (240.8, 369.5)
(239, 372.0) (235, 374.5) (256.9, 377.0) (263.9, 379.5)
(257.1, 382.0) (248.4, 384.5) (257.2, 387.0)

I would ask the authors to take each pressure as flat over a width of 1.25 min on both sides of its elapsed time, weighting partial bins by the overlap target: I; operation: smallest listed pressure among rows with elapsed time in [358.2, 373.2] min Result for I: 219.8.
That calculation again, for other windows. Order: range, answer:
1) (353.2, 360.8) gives 229.5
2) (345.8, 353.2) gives 228.6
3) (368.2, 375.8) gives 235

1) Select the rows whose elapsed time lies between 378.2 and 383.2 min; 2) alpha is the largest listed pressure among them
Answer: 263.9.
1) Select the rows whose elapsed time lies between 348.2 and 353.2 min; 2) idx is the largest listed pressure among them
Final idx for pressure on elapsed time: 238.4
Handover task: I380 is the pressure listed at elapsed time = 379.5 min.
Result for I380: 263.9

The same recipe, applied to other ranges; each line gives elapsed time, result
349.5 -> 238.4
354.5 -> 237.1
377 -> 256.9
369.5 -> 240.8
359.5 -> 229.5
